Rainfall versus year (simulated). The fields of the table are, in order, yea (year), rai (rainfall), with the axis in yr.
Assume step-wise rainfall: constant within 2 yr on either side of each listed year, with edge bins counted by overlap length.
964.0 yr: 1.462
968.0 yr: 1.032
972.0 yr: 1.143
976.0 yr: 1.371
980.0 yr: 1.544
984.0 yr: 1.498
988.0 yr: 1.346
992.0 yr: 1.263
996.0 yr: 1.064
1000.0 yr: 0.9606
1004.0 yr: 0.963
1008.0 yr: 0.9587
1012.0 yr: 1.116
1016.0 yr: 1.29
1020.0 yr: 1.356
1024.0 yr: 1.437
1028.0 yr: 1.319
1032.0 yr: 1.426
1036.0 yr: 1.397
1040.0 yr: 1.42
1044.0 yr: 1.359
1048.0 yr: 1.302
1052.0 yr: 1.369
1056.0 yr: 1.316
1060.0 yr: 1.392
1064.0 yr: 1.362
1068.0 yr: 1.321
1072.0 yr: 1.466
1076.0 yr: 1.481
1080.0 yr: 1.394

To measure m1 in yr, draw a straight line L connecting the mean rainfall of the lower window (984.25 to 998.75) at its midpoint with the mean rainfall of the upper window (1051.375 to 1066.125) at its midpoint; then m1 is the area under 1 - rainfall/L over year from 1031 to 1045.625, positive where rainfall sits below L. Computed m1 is -0.84 yr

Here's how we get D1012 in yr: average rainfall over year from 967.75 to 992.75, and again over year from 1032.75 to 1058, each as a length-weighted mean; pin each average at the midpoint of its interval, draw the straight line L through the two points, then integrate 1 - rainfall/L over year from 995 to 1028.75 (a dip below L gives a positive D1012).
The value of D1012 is 4.8 yr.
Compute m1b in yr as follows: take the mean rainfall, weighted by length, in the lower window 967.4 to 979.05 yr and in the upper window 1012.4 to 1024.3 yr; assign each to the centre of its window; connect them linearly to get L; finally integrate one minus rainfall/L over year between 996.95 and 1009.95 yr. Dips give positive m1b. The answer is 3.2 yr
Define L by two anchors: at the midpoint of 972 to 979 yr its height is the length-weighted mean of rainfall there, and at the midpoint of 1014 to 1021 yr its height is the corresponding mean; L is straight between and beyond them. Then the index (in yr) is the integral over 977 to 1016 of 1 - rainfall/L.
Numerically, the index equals 3.7 yr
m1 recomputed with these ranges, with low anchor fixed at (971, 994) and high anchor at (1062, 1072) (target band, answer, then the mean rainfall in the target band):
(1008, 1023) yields 1.6 yr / 1.23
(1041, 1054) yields 0.2 yr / 1.35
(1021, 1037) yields -0.3 yr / 1.39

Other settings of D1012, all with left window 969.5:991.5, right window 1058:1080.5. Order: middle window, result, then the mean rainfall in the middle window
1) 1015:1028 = 0.2 yr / 1.36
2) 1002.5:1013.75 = 3.0 yr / 1.01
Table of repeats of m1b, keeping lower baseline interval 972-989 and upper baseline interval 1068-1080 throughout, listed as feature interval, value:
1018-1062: 1.7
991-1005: 3.6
